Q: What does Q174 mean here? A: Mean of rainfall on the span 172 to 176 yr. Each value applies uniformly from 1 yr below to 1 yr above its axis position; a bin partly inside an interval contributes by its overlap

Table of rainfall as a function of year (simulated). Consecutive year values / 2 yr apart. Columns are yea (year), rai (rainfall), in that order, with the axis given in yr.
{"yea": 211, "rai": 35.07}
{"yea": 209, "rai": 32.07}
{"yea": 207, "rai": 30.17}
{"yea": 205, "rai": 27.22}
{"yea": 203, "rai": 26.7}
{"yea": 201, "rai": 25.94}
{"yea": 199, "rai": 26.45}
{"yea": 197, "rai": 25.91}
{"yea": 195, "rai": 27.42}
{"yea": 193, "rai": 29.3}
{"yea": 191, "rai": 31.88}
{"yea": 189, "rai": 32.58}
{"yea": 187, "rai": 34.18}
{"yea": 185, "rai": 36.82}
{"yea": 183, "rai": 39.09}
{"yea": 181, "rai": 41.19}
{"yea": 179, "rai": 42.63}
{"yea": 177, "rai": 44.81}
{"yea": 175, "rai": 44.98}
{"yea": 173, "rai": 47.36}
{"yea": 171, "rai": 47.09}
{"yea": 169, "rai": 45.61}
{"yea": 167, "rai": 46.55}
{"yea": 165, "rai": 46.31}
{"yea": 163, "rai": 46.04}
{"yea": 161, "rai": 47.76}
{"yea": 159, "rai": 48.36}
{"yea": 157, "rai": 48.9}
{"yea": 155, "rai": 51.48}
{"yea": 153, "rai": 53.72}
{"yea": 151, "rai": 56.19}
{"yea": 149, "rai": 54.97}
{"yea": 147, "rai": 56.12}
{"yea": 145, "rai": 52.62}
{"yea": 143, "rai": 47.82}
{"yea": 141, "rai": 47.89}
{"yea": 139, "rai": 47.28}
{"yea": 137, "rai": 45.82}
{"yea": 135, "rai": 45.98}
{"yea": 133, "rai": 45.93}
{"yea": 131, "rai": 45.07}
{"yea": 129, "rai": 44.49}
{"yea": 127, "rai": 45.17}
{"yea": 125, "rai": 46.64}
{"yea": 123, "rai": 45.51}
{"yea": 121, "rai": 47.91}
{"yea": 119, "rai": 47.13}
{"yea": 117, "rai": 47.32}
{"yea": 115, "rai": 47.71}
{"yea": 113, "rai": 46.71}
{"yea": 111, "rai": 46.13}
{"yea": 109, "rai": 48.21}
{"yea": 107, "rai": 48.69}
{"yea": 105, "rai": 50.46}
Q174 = 46.2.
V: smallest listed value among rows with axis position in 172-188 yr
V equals 34.18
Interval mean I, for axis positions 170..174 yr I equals 47.2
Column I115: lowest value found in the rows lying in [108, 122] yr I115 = 46.13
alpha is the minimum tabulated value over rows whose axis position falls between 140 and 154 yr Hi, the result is 47.82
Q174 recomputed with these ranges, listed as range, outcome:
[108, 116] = 47.2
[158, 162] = 48.1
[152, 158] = 51.4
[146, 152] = 55.8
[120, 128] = 46.3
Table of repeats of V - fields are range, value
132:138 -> 45.82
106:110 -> 48.21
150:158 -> 48.9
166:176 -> 44.98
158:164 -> 46.04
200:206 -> 25.94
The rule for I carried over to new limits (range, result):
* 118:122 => 47.5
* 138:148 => 50.3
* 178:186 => 39.9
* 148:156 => 54.1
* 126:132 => 44.9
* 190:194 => 30.6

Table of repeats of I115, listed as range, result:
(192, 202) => 25.91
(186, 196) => 27.42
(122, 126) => 45.51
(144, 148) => 52.62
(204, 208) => 27.22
